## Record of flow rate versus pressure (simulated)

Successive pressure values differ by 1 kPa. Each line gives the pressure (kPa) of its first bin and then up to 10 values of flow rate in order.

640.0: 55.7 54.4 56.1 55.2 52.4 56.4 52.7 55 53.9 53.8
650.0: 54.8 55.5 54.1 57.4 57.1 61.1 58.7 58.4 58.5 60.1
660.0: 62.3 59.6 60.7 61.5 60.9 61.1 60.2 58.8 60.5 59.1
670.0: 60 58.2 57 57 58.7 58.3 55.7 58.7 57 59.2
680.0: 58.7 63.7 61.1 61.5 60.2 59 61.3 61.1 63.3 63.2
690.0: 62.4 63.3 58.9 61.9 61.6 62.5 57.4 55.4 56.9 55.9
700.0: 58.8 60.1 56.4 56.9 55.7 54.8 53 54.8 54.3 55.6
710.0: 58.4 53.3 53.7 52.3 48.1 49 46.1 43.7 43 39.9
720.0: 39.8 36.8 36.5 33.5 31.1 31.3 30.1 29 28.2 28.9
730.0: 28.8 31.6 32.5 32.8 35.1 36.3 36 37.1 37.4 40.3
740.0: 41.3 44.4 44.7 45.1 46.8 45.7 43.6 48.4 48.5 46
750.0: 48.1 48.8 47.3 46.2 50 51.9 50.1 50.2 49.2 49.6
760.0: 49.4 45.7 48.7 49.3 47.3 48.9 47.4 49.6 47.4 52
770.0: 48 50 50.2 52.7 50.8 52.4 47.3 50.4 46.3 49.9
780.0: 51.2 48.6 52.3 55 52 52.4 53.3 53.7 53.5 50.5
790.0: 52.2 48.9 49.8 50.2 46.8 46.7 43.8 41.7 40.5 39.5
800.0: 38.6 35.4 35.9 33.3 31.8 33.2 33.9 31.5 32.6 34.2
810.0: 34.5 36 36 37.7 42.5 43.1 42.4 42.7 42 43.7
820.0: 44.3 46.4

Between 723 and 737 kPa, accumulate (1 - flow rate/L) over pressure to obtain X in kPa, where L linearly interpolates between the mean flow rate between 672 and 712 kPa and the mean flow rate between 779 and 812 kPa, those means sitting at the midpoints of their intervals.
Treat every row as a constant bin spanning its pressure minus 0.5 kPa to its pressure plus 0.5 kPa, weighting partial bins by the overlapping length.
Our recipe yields 5.6 kPa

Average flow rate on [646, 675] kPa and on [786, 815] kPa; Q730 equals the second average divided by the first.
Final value 0.7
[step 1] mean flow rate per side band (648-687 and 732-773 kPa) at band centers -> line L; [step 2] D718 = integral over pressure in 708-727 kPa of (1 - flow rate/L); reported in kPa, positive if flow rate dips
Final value 3.0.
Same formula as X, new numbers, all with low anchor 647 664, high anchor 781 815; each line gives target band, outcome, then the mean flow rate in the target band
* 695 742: 6.5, 44.4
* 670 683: -0.7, 58.8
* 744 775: -1.2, 48.7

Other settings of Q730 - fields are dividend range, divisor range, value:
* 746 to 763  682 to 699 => 0.80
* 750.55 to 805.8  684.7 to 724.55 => 0.89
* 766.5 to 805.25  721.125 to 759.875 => 1.16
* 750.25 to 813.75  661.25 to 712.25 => 0.78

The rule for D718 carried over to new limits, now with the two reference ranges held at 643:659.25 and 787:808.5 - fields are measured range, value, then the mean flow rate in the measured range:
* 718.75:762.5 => 5.7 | 41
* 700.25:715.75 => -1.2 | 54.4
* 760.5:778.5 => -1.9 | 49.1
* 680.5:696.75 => -2.7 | 61.3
